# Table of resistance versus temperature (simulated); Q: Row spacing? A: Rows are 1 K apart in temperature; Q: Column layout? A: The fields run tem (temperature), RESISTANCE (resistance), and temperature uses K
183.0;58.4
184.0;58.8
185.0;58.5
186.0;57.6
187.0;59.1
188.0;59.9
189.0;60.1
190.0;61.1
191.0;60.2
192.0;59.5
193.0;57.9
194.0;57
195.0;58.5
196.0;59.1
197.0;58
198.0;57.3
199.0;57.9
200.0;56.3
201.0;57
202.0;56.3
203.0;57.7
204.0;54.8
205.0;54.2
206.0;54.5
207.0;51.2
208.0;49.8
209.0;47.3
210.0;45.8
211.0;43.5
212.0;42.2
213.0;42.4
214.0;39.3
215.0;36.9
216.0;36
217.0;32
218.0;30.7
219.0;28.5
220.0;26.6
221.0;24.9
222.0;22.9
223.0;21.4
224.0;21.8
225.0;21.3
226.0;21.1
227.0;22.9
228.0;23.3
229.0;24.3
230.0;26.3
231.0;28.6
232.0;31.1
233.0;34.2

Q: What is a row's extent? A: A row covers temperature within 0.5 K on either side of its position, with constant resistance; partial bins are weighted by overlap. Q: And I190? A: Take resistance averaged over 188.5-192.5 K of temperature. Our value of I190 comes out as 60.2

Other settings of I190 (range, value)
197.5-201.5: 57.1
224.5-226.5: 21.2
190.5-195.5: 58.6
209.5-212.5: 43.8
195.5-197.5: 58.5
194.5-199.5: 58.2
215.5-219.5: 31.8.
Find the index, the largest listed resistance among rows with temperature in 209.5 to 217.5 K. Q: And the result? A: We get 45.8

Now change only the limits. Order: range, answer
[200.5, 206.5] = 57.7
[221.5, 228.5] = 23.3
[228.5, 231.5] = 28.6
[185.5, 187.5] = 59.1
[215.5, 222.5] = 36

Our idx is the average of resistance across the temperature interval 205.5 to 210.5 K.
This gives 49.7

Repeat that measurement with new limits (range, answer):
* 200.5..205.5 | 56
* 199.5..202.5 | 56.5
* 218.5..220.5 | 27.6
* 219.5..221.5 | 25.8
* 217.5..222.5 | 26.7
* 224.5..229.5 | 22.6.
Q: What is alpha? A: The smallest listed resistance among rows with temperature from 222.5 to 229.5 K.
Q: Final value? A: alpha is 21.1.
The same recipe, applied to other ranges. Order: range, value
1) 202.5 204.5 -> 54.8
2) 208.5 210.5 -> 45.8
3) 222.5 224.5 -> 21.4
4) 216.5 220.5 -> 26.6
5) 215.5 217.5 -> 32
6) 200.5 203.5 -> 56.3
